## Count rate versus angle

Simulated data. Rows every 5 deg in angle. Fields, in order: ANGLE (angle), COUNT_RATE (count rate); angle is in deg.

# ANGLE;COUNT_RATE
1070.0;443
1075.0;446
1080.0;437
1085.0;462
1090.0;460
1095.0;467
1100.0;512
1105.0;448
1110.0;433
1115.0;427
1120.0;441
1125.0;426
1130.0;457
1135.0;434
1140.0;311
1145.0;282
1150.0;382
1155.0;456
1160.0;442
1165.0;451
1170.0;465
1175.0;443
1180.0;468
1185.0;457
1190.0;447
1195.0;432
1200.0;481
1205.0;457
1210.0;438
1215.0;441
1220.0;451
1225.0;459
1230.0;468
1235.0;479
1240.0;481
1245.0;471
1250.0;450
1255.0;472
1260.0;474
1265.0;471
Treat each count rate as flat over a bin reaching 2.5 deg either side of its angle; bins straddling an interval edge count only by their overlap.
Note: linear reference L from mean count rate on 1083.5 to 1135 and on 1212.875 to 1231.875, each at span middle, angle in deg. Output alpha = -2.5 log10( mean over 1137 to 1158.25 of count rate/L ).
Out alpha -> 0.24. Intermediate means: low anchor 452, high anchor 455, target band 363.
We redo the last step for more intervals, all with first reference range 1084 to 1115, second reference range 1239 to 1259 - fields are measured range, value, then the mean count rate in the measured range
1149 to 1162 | 0.08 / 431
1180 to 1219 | 0.03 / 452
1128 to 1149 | 0.24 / 370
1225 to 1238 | -0.01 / 471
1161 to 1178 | 0.03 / 452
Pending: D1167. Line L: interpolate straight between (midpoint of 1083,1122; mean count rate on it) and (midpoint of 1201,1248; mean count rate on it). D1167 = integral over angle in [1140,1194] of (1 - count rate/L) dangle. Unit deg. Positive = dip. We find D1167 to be 4.1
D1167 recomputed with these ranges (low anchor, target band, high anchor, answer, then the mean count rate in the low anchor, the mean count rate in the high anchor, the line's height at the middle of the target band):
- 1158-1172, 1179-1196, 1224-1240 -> 0.3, 453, 472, 459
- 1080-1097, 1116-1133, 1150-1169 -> 0.4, 459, 442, 450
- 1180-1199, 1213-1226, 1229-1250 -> 0.4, 451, 472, 464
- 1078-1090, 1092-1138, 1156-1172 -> 0.4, 452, 453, 452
